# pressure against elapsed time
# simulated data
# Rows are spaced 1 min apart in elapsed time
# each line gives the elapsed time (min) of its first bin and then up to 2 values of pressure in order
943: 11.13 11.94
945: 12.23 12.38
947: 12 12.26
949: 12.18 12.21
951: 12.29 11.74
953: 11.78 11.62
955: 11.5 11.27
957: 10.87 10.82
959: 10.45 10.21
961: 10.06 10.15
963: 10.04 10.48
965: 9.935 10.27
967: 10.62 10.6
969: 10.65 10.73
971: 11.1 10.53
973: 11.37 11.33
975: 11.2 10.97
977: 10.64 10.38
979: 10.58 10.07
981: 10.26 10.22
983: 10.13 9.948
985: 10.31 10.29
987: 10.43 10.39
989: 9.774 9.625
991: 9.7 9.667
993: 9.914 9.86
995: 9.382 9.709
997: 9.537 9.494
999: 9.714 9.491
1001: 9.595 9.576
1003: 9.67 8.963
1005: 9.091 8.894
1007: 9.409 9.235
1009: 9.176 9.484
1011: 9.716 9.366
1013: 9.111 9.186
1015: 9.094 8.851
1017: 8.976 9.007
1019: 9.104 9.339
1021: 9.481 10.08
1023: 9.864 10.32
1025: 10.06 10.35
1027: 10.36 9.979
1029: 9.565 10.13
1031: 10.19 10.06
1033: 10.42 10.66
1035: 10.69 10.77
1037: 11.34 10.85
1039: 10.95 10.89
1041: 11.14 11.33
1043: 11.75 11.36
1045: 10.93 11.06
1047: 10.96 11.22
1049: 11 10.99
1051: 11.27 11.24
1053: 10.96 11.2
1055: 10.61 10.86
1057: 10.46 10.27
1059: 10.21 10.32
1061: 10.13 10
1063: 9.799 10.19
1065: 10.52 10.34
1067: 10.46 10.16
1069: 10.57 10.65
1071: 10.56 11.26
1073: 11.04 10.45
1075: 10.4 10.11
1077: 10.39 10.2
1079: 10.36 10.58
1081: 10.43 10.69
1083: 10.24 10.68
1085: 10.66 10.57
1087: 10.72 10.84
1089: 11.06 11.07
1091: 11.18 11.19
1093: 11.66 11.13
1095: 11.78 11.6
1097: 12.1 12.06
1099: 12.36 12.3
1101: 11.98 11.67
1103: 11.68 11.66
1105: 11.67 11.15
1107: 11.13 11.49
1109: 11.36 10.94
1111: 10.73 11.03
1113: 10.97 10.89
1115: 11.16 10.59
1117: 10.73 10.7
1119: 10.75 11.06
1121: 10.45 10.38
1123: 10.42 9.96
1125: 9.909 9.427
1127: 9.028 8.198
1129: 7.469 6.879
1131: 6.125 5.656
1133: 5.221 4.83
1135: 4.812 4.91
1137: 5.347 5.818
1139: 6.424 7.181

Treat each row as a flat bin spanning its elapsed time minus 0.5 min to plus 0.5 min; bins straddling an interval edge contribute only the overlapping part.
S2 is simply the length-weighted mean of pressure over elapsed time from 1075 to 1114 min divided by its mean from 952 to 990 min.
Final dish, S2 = 1.05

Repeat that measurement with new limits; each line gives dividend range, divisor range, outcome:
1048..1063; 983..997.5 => 1.08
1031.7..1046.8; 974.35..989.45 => 1.06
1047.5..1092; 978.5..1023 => 1.10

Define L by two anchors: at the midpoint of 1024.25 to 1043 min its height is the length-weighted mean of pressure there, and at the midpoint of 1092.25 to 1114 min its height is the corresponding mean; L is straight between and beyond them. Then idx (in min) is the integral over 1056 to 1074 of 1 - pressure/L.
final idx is 0.9 min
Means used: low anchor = 10.6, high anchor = 11.5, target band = 10.4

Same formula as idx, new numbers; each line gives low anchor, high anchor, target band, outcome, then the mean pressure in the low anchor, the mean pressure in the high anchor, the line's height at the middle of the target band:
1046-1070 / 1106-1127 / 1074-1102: -1.07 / 10.6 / 10.7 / 10.6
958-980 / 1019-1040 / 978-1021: 3.34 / 10.6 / 10.3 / 10.4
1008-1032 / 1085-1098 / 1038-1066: -1.26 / 9.6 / 11.3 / 10.3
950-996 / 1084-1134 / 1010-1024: 1.53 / 10.5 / 10.4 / 10.5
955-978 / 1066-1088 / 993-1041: 3.72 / 10.7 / 10.5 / 10.6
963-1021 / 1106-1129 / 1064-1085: -0.48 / 9.89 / 10.5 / 10.3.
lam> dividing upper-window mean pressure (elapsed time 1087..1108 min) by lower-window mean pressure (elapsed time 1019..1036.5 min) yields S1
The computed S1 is 1.14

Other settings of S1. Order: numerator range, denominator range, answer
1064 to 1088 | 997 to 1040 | 1.08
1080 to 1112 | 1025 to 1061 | 1.05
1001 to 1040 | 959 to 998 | 0.95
